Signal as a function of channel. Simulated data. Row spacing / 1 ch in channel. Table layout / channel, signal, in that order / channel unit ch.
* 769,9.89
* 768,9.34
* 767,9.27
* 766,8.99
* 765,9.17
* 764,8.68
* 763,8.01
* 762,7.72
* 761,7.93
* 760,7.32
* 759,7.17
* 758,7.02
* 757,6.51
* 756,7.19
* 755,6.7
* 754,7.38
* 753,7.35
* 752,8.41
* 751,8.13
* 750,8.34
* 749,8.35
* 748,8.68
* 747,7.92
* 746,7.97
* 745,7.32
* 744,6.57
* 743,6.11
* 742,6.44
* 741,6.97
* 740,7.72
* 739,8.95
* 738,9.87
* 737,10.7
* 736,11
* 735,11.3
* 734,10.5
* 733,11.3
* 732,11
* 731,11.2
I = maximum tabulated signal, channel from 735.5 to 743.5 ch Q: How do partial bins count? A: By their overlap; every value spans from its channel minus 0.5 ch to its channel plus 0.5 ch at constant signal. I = 11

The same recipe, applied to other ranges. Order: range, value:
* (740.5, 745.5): 7.32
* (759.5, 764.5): 8.68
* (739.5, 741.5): 7.72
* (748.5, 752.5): 8.41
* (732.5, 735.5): 11.3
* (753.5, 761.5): 7.93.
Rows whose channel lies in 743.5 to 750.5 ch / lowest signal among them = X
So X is 6.57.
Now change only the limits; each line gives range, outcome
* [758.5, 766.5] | 7.17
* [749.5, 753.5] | 7.35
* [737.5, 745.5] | 6.11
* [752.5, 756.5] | 6.7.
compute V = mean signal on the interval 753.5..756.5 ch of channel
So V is 7.09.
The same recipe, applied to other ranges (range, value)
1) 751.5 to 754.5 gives 7.71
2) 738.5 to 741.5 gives 7.88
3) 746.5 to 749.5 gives 8.32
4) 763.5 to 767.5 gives 9.03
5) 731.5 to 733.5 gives 11.2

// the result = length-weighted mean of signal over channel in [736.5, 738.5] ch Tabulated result 10.3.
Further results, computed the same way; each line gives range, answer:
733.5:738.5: 10.7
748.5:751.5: 8.27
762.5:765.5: 8.62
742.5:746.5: 6.99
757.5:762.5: 7.43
